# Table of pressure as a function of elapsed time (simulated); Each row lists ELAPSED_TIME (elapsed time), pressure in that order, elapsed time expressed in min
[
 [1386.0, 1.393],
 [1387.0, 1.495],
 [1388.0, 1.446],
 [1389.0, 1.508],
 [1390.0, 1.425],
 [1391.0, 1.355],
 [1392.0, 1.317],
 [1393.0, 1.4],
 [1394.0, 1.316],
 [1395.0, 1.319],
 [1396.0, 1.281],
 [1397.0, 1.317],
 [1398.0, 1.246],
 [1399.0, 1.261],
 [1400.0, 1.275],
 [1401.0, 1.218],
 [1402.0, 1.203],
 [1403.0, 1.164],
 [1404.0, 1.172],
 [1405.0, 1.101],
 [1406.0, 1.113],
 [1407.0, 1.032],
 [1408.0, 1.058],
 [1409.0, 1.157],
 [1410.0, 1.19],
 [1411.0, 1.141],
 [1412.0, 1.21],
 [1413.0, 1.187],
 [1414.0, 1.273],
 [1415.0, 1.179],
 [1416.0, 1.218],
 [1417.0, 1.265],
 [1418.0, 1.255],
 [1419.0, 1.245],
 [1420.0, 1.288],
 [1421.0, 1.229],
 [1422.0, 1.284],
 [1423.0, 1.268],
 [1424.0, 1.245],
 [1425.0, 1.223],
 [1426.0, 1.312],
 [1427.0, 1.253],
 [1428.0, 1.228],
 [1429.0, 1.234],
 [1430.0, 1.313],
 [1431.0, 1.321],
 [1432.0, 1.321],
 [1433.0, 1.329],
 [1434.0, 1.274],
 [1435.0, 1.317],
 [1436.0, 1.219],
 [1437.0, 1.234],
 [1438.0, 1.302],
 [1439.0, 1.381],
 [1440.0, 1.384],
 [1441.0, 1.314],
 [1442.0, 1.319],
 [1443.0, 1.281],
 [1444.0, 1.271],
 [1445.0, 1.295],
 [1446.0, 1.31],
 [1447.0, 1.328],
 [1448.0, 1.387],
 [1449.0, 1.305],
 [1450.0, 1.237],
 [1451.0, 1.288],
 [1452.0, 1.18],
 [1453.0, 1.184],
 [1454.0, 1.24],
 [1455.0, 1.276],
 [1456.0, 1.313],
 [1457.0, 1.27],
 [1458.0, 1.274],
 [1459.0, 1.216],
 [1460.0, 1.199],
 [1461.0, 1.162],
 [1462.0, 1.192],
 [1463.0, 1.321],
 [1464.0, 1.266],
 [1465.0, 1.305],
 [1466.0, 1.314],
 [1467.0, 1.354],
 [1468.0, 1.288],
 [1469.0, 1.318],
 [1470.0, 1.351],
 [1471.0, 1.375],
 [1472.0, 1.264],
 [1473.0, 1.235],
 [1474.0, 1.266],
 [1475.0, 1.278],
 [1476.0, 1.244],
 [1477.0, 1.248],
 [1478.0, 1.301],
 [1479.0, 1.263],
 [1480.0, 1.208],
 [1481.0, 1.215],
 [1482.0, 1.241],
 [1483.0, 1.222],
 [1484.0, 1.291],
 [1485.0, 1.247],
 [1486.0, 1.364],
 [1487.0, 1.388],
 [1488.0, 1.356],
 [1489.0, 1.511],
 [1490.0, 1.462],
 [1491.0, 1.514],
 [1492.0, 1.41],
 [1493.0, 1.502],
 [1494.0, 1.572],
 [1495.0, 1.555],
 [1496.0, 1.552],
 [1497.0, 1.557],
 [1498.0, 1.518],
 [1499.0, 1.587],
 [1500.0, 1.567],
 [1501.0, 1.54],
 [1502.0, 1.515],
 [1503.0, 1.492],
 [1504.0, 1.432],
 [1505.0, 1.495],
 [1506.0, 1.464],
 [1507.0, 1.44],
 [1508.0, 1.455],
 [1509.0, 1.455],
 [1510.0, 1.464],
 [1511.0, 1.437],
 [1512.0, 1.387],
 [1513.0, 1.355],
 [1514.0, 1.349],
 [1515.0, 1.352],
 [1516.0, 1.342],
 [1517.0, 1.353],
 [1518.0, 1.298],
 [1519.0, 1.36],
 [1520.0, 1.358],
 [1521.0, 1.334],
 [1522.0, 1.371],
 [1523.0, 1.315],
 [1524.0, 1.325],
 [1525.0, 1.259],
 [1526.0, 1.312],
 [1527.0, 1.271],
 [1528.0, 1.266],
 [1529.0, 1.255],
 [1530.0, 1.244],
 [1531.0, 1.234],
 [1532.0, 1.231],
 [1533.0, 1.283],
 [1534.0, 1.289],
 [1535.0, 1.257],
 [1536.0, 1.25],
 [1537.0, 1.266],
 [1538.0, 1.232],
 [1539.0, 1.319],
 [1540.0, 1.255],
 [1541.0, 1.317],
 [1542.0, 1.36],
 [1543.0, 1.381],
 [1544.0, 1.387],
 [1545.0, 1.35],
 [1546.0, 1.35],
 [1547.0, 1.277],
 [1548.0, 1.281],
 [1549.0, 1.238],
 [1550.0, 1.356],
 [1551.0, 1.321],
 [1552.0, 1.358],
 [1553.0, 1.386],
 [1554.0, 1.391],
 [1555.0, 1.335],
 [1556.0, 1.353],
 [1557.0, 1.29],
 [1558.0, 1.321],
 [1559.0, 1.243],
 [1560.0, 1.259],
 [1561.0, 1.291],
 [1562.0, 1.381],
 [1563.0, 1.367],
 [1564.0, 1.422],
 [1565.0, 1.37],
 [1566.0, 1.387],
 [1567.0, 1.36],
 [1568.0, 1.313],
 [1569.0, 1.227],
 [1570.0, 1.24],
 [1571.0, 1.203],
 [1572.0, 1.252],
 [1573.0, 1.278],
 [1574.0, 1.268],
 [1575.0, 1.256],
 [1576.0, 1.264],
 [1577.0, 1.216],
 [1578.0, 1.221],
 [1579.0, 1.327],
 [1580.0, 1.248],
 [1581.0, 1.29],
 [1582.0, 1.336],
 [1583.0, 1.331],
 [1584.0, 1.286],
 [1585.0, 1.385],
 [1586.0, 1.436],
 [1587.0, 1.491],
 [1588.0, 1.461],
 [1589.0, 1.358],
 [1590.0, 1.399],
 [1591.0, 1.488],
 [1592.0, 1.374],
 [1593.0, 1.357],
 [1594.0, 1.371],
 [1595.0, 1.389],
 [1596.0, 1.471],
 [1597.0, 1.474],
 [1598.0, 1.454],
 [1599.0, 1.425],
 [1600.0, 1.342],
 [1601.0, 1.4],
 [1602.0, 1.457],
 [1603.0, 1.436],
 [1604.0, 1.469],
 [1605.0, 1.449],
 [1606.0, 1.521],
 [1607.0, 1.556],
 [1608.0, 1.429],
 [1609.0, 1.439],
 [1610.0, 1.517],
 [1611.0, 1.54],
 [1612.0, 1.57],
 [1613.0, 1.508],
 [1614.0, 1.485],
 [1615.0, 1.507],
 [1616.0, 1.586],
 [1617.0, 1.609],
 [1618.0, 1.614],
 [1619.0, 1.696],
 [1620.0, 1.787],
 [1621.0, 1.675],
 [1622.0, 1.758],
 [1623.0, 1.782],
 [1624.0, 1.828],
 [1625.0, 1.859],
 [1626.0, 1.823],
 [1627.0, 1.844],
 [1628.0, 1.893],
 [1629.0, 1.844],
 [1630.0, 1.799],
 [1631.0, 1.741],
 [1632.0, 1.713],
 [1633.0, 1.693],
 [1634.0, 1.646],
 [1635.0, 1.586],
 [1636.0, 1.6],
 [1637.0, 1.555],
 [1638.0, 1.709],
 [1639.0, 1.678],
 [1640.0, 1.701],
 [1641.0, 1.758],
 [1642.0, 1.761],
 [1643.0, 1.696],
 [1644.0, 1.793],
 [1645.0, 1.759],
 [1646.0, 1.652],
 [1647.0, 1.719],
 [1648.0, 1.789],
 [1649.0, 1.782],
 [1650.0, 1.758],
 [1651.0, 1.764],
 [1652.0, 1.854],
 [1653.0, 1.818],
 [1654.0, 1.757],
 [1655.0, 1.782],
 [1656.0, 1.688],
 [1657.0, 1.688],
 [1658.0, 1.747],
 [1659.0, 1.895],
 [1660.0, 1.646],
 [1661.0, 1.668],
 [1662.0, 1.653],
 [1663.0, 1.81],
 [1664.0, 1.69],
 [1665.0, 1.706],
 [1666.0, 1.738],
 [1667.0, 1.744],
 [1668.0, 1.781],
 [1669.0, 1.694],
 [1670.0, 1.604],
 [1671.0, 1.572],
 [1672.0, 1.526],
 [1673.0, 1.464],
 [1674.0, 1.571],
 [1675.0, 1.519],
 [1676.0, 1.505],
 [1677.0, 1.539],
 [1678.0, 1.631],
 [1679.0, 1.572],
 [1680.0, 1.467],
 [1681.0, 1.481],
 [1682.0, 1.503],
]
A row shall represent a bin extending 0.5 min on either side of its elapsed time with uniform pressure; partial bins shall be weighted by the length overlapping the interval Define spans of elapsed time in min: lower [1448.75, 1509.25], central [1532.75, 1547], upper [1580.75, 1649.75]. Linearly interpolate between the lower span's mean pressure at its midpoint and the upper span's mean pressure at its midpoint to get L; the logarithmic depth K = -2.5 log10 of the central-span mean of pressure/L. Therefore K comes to 0.12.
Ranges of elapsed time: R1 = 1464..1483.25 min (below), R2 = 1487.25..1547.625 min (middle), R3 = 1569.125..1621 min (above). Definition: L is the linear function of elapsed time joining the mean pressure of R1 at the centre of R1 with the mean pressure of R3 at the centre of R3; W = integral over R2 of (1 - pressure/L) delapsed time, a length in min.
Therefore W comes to -2.5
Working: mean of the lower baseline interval 1.28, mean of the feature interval 1.38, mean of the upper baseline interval 1.42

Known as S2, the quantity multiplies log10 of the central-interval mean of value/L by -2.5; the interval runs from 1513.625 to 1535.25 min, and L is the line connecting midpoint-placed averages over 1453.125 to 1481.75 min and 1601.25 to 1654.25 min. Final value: 0.09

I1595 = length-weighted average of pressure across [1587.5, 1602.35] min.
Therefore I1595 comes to 1.41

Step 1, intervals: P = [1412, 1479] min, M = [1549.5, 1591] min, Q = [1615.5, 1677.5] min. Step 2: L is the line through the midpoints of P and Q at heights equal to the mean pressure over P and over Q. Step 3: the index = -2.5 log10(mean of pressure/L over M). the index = 0.165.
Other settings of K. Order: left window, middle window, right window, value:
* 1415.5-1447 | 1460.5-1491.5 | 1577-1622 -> 0.02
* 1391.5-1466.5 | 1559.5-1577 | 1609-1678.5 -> 0.18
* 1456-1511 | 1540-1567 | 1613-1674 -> 0.14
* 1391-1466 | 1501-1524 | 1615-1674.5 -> 0.02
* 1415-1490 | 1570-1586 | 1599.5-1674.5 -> 0.20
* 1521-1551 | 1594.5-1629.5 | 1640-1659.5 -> 0.02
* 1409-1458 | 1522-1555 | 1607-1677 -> 0.14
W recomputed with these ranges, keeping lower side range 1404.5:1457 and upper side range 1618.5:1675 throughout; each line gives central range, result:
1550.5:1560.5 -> 1.3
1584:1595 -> 1.3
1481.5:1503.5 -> -1.0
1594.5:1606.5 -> 1.3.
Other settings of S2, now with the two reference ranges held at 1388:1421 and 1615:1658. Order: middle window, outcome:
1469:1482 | 0.10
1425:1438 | 0.02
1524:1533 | 0.19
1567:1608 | 0.19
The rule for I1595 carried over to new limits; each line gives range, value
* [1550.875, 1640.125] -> 1.47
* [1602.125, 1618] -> 1.51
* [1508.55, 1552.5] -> 1.32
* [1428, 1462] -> 1.28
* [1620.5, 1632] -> 1.8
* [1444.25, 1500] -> 1.33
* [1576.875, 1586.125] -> 1.31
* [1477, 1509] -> 1.42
